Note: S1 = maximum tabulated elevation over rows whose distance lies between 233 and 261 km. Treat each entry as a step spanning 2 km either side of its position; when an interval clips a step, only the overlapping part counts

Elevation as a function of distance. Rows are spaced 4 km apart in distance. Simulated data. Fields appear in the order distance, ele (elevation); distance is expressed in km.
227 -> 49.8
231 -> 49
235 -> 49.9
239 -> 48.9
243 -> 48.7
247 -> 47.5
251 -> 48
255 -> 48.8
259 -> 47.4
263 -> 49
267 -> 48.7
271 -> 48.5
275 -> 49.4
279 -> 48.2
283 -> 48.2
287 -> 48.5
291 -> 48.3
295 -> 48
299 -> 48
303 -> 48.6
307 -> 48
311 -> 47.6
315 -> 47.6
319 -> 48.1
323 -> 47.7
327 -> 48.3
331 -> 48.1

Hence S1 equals 49.9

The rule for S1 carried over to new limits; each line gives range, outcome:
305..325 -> 48.1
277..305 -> 48.6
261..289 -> 49.4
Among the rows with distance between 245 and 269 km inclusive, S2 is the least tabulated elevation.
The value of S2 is 47.4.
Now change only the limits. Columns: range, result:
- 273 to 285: 48.2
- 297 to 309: 48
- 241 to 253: 47.5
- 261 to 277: 48.5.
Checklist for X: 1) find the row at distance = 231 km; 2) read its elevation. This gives 49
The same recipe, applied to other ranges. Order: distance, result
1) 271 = 48.5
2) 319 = 48.1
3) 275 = 49.4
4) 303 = 48.6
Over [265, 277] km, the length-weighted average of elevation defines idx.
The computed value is 48.9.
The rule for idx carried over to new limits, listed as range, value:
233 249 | 48.8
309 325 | 47.8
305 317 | 47.7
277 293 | 48.3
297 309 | 48.2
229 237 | 49.5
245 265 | 48.1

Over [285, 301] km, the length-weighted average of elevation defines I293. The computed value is 48.2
